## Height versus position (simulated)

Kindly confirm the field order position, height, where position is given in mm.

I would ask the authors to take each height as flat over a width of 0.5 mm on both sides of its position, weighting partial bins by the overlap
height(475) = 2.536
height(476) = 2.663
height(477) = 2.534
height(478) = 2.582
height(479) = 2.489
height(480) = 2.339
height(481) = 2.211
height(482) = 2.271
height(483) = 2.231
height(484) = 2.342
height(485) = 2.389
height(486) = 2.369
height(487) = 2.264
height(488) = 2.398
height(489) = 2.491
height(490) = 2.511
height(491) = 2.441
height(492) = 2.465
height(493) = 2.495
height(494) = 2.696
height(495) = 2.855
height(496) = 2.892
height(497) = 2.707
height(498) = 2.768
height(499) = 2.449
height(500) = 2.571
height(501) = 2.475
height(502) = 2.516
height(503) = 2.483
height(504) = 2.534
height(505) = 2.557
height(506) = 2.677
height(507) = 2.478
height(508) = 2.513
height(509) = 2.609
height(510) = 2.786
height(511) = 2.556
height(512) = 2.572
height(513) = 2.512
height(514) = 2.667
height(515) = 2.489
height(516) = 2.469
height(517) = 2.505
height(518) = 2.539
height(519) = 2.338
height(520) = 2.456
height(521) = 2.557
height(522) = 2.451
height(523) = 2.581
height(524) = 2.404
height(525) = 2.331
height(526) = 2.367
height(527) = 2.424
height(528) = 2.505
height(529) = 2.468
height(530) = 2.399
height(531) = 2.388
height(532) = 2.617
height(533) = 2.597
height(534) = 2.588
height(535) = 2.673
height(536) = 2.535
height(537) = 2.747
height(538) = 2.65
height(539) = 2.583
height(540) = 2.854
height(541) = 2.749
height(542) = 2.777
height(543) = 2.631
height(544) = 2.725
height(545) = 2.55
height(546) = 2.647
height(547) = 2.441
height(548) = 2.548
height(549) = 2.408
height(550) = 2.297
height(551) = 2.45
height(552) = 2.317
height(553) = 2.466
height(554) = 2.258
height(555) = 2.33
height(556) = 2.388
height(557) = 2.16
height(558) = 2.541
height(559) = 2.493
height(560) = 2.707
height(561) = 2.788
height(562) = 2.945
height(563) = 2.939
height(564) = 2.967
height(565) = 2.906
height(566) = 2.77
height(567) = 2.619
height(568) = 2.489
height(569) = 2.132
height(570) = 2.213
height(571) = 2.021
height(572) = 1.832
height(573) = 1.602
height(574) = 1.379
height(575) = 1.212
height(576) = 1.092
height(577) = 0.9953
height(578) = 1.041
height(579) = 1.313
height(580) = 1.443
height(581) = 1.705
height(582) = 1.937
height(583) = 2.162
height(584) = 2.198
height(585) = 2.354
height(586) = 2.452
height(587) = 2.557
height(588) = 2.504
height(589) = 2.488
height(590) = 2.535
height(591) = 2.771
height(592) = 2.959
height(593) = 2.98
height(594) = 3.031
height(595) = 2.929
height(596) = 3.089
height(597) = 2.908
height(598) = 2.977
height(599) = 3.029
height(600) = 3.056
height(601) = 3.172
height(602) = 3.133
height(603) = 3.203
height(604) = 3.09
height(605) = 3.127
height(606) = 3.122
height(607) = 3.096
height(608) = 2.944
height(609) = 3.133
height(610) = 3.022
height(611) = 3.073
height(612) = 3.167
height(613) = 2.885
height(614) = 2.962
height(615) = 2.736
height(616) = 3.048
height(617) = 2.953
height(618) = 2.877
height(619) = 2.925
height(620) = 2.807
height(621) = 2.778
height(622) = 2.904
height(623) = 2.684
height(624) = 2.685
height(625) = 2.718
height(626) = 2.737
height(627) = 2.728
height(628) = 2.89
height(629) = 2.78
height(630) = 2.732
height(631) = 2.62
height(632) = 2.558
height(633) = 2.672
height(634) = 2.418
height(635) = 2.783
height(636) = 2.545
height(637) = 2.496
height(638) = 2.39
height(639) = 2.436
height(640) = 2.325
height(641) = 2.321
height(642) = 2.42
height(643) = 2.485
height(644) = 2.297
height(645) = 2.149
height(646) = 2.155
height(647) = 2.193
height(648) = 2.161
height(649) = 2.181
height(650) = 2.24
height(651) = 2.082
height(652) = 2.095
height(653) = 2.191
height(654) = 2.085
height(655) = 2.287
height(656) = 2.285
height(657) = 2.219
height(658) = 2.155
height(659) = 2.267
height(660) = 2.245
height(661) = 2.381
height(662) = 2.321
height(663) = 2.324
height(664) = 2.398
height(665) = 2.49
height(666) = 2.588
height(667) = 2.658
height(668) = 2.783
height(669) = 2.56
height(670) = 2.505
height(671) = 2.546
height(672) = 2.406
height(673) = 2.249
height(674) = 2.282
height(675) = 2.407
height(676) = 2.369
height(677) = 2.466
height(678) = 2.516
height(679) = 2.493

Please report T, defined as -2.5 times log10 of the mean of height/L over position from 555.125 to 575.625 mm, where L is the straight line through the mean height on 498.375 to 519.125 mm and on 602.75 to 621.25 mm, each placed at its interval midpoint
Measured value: 0.19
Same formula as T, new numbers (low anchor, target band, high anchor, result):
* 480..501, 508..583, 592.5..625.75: 0.14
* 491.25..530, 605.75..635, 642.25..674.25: -0.19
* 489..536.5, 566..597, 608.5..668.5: 0.18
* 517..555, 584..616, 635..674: -0.20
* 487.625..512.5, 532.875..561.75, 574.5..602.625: -0.04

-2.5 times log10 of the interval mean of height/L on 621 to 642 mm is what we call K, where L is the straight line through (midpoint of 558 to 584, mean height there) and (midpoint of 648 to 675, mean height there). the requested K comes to -0.165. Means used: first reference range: 2.08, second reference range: 2.34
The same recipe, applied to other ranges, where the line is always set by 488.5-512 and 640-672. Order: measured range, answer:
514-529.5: 0.04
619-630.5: -0.17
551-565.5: -0.04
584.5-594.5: -0.10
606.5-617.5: -0.24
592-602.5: -0.24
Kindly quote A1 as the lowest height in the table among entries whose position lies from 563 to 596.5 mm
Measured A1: 0.9953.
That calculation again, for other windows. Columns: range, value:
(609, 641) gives 2.321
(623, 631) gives 2.62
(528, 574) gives 1.379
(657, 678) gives 2.155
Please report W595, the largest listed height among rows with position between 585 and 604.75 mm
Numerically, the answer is 3.203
